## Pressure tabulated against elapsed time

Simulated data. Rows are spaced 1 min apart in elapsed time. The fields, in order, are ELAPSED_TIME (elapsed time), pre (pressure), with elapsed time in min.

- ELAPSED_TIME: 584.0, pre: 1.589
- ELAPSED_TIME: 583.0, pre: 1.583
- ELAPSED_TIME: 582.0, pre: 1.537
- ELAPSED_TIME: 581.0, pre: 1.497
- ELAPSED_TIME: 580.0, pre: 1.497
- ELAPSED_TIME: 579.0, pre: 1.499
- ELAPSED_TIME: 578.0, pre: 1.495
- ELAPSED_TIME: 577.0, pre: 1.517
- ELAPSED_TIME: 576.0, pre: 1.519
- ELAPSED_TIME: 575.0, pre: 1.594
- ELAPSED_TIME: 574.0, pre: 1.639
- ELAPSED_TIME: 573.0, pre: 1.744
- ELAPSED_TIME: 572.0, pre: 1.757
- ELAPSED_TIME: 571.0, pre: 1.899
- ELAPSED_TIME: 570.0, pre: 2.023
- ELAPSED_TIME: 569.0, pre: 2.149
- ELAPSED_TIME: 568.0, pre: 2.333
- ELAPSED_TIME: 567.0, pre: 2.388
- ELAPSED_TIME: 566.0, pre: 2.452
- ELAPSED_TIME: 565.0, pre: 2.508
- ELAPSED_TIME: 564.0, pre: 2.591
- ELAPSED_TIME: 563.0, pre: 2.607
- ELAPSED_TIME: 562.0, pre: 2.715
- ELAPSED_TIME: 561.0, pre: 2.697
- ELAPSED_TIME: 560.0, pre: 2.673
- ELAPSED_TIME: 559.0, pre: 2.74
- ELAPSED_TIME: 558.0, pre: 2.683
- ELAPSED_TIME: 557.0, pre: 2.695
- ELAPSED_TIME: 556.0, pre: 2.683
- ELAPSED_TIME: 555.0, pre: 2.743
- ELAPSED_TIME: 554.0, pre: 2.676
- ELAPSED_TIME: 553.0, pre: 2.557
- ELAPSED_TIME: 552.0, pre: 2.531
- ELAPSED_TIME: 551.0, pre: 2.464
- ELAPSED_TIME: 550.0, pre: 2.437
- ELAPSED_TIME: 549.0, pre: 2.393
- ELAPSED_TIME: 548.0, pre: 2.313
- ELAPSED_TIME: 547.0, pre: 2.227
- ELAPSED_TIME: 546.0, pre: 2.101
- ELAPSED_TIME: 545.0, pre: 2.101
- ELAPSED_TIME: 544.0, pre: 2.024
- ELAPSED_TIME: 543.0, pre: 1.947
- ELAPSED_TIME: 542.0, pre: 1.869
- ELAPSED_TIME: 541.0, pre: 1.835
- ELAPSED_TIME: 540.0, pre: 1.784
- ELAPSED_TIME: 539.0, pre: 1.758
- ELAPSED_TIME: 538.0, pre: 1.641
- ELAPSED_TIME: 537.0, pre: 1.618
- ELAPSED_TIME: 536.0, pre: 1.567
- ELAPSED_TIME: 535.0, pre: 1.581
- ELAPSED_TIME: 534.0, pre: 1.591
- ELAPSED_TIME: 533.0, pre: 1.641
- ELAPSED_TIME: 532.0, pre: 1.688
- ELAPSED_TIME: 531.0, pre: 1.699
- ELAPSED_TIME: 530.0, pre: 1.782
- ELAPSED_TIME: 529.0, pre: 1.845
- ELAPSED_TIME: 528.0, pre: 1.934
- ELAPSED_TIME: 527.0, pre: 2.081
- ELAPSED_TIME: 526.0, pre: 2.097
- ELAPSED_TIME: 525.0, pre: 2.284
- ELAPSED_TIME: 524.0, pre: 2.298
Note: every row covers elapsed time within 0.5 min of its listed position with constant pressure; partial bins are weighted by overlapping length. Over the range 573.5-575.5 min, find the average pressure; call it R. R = 1.62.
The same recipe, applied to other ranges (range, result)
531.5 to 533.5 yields 1.66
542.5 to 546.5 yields 2.04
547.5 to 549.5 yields 2.35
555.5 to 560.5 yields 2.69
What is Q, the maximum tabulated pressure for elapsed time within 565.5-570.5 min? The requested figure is 2.452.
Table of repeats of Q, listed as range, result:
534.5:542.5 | 1.869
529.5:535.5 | 1.782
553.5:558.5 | 2.743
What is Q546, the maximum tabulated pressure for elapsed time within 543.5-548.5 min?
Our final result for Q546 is 2.313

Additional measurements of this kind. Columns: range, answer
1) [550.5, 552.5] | 2.531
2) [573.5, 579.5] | 1.639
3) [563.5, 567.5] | 2.591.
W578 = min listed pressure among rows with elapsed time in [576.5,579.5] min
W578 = 1.495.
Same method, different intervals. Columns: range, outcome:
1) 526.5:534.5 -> 1.591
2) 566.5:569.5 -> 2.149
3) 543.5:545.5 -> 2.024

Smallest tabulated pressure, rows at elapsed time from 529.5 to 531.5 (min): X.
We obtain 1.699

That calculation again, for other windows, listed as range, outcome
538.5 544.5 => 1.758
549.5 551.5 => 2.437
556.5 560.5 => 2.673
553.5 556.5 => 2.676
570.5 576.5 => 1.519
